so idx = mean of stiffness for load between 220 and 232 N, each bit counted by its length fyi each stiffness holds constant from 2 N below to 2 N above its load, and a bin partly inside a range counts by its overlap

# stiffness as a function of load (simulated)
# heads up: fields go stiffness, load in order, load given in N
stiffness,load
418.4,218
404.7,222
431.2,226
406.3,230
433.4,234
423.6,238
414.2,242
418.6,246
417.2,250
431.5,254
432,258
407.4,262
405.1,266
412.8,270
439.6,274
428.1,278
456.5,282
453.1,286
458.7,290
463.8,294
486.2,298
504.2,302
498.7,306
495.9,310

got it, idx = 414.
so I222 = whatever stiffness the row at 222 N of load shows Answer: 404.7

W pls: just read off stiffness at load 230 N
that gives 406.3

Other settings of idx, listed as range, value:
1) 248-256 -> 424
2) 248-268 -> 419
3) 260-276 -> 416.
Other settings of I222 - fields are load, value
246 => 418.6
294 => 463.8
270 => 412.8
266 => 405.1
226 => 431.2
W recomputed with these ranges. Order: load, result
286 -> 453.1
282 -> 456.5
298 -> 486.2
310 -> 495.9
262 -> 407.4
